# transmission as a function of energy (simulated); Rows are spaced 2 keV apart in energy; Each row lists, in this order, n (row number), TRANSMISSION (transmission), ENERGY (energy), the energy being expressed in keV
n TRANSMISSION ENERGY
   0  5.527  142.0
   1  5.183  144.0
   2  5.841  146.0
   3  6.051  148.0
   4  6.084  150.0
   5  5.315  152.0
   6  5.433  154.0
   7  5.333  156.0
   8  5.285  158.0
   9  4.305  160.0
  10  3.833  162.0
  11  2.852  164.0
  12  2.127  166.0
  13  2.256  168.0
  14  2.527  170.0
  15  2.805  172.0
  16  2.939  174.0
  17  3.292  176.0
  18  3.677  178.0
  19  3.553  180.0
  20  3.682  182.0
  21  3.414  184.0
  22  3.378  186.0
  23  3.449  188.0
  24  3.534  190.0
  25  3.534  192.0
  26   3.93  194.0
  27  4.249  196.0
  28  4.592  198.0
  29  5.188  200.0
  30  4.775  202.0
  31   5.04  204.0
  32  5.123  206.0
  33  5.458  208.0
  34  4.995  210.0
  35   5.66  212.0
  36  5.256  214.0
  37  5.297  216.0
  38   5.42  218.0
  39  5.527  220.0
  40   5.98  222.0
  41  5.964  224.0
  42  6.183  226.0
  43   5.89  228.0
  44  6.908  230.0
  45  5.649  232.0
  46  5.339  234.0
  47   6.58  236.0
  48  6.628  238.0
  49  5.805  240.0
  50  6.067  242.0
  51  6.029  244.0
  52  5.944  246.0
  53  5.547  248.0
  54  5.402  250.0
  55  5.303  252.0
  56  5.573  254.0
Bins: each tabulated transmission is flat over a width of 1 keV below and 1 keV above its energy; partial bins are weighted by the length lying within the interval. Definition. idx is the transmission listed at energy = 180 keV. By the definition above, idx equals 3.553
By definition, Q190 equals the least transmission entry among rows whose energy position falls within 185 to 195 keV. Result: 3.378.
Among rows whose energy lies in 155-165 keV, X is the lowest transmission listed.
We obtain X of 2.852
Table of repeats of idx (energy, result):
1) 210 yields 4.995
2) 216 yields 5.297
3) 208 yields 5.458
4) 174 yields 2.939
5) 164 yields 2.852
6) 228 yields 5.89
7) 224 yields 5.964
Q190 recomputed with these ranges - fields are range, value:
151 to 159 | 5.285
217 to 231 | 5.42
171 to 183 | 2.805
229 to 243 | 5.339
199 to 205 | 4.775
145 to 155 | 5.315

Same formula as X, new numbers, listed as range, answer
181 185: 3.414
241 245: 6.029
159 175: 2.127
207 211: 4.995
